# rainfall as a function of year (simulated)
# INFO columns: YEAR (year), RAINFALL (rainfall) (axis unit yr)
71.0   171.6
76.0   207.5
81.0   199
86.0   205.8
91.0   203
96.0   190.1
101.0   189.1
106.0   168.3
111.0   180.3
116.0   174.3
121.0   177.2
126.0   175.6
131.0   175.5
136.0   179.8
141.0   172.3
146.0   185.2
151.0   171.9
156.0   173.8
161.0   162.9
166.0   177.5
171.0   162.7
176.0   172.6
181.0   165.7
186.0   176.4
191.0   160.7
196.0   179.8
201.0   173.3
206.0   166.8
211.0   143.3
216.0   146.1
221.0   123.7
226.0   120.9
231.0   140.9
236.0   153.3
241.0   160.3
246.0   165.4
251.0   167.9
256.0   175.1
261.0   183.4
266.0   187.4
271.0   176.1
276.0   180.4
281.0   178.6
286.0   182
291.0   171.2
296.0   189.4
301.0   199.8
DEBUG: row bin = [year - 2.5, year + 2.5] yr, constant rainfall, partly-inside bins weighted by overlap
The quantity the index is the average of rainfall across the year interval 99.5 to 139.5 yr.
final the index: 177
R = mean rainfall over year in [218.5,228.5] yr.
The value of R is 122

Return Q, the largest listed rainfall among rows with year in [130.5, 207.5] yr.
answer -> 185.2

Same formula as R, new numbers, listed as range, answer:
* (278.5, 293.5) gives 177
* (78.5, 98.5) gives 199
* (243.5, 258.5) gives 169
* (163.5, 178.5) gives 171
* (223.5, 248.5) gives 148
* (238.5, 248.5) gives 163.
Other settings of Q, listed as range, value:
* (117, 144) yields 179.8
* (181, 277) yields 187.4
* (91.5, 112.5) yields 190.1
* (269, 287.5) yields 182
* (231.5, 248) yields 165.4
